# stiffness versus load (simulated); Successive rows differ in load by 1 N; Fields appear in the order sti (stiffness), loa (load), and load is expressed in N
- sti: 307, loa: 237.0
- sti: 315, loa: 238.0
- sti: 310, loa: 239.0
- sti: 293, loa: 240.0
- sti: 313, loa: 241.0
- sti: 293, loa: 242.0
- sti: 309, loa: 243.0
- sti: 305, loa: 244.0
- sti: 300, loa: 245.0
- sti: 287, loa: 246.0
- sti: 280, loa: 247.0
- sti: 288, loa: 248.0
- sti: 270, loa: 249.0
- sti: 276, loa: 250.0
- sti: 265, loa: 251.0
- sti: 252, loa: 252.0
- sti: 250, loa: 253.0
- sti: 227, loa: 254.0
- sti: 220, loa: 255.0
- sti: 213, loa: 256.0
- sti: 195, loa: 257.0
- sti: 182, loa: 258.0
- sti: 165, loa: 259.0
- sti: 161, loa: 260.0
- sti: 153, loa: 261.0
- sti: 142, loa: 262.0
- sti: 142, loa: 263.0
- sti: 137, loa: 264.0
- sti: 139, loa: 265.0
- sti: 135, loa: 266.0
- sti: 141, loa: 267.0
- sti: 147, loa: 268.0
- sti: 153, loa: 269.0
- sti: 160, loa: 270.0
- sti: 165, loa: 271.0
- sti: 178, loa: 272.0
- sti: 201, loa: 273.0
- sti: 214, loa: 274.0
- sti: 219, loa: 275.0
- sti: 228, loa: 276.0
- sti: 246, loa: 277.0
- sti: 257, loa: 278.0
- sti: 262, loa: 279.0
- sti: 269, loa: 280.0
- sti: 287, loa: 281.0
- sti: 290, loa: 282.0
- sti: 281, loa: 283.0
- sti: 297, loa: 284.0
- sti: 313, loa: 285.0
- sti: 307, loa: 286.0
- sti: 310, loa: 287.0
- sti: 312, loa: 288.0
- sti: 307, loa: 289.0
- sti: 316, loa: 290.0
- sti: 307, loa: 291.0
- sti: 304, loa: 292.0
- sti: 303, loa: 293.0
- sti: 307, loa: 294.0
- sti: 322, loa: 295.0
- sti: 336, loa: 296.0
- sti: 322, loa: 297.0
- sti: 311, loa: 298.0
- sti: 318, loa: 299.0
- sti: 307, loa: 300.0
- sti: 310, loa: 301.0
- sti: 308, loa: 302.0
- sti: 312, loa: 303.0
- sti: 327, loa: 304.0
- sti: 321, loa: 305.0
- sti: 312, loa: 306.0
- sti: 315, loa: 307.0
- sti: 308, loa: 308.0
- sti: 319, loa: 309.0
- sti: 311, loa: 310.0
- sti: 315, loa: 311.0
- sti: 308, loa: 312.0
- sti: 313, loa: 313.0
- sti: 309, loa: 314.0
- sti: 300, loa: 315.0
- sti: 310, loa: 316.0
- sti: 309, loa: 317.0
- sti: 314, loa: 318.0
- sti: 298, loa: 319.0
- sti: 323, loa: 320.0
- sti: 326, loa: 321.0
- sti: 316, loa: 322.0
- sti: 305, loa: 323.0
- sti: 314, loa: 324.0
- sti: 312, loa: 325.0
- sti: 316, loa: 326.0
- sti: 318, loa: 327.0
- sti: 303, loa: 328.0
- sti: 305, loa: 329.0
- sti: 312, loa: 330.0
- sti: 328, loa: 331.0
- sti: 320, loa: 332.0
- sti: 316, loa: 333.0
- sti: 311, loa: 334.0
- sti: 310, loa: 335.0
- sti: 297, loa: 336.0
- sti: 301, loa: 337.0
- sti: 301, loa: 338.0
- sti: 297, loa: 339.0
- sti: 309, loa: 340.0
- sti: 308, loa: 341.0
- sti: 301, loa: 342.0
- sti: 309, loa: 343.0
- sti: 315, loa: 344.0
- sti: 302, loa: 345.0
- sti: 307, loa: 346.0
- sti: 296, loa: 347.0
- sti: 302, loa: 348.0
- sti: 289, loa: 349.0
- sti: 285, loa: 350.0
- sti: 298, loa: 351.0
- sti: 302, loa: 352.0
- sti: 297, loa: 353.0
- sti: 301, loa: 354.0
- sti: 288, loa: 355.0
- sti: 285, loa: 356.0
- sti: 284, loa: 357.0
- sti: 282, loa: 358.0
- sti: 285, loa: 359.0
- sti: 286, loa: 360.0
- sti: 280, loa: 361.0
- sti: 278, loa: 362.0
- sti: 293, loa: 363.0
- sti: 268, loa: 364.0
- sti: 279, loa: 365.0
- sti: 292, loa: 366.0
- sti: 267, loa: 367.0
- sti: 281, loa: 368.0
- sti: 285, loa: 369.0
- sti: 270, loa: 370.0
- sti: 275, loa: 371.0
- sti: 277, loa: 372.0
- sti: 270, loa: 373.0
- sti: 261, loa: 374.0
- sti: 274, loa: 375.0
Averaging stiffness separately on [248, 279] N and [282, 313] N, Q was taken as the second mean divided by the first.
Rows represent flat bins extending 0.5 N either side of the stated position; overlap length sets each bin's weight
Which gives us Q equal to 1.58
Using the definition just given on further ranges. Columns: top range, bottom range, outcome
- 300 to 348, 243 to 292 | 1.33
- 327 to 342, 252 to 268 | 1.76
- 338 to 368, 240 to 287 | 1.27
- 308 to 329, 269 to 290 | 1.23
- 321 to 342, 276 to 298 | 1.05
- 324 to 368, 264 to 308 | 1.12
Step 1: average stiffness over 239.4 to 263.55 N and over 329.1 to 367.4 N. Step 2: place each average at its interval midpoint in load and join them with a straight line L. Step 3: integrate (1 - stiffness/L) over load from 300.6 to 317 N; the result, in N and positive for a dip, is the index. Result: -2.3 N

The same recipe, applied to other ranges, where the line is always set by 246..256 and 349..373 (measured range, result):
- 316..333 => -2.4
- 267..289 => 1.9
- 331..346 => -1.6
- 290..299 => -1.5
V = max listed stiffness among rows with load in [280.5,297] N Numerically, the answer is 336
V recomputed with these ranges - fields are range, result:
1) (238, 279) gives 315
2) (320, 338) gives 328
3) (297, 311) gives 327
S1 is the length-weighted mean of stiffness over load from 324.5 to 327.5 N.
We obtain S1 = 315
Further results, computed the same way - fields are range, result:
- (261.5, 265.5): 140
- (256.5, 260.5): 176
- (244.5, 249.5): 285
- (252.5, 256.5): 228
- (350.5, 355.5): 297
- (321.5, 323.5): 310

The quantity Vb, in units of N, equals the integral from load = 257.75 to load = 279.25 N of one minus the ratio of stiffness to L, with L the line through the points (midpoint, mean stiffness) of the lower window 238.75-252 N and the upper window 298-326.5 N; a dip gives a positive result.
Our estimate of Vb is 8.7 N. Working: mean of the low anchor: 290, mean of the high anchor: 313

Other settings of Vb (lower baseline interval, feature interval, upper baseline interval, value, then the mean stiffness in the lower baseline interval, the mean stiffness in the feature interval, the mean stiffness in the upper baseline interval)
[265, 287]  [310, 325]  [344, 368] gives -3.0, 226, 311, 289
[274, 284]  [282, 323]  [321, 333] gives -3.7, 259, 311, 314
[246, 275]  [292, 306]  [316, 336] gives -2.7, 197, 315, 313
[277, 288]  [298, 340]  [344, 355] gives -2.7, 287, 312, 298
